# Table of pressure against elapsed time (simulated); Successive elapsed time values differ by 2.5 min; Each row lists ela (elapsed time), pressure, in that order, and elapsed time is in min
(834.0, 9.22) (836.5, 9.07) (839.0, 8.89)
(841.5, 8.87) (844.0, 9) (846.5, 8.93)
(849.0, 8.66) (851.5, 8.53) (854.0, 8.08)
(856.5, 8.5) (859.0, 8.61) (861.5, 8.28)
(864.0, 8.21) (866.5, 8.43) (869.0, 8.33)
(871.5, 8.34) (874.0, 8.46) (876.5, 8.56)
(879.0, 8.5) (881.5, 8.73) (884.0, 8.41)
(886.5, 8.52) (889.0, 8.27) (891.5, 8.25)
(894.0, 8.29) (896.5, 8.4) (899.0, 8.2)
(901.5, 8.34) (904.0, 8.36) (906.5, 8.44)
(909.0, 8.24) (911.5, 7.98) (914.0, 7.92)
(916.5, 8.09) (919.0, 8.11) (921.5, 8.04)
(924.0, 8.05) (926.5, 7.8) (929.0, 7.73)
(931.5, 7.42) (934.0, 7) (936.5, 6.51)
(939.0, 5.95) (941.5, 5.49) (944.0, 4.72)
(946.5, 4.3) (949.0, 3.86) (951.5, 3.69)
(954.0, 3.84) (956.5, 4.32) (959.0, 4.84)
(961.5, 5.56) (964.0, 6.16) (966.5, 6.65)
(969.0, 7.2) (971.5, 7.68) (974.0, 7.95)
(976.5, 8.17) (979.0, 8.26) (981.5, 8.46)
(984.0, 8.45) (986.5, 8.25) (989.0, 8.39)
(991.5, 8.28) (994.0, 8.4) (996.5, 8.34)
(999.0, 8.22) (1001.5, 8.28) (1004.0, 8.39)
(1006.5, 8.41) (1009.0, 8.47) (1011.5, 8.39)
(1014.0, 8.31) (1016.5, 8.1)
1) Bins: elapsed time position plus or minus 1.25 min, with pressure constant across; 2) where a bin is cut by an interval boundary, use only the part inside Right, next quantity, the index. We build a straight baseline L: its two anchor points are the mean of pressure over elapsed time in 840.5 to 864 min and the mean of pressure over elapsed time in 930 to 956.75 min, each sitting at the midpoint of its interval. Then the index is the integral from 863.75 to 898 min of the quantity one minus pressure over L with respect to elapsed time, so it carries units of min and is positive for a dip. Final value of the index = -4.1 min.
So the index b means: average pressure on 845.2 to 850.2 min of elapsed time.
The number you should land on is 8.8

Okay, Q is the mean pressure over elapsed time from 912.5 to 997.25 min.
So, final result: 6.87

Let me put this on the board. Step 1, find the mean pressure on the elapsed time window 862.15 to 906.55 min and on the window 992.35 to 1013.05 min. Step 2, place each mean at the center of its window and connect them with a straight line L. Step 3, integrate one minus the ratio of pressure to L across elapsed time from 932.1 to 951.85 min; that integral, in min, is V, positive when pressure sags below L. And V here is 7.2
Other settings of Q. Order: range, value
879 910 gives 8.38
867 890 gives 8.46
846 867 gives 8.46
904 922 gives 8.14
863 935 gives 8.19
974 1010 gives 8.33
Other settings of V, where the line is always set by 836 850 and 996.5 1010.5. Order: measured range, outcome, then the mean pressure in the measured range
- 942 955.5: 6.9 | 4.16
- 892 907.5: 0.7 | 8.33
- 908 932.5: 2.0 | 7.94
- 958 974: 3.7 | 6.5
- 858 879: 1.0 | 8.41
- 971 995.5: 0.5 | 8.25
